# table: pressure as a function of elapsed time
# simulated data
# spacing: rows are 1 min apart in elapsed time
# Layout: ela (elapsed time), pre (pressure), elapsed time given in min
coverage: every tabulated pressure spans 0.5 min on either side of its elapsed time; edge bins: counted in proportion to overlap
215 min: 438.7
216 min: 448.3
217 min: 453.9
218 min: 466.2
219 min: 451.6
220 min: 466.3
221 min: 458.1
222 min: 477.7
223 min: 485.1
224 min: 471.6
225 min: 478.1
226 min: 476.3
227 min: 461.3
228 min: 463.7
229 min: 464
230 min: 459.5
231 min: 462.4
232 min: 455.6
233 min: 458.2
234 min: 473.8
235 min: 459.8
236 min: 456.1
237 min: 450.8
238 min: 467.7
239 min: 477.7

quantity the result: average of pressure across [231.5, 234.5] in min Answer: 463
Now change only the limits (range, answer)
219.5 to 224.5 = 472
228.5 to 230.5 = 462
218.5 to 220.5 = 459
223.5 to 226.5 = 475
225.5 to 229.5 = 466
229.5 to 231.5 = 461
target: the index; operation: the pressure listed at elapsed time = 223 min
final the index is 485.1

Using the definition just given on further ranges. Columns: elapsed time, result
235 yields 459.8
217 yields 453.9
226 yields 476.3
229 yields 464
